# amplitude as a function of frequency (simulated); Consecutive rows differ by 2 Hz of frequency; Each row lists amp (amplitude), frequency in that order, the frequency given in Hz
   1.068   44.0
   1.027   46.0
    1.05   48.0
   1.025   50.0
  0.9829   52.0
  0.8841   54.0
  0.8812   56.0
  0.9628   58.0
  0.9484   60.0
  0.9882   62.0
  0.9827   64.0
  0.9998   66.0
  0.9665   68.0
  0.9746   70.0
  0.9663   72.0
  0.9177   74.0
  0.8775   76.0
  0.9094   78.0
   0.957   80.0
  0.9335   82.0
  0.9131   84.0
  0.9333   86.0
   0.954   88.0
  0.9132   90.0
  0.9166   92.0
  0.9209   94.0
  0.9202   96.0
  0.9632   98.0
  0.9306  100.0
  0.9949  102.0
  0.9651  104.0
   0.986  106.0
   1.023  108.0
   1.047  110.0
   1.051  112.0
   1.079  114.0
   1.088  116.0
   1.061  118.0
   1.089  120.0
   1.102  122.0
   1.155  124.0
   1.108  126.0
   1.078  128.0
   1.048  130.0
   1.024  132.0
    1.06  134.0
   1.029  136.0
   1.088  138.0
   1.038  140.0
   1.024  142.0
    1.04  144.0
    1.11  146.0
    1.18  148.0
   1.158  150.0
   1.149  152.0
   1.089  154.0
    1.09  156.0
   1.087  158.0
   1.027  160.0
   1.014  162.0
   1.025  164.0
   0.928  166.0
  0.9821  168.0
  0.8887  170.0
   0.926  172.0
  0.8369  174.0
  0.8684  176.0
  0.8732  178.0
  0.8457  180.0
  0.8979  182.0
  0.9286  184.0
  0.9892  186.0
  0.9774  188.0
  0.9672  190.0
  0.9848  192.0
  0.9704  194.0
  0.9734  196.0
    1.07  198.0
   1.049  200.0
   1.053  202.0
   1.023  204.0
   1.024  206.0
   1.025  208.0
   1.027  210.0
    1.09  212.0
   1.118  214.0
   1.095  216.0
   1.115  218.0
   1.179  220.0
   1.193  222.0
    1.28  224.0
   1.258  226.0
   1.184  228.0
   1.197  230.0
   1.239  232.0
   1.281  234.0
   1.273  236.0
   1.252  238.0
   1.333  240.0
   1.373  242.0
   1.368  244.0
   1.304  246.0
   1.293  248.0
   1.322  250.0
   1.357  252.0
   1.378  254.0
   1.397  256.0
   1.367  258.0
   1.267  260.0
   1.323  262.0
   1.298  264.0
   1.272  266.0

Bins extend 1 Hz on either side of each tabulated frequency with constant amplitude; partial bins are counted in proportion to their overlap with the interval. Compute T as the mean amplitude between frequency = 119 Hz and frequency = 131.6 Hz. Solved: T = 1.09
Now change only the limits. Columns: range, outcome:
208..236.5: 1.17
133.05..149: 1.07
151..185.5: 0.968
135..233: 1.04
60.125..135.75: 0.994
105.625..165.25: 1.07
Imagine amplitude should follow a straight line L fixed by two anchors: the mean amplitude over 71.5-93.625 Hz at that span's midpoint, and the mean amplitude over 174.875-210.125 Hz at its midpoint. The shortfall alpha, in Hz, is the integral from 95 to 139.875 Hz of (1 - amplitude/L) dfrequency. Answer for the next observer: -4.8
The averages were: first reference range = 0.925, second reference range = 0.973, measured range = 1.04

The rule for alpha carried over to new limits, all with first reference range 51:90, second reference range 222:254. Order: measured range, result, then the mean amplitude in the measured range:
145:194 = 6.5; 0.992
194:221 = 3.6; 1.06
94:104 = 0.5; 0.95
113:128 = -0.7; 1.1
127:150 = 0.3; 1.07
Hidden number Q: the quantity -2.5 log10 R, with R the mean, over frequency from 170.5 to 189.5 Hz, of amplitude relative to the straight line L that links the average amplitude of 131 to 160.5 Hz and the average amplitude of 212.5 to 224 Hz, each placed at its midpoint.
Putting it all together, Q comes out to 0.22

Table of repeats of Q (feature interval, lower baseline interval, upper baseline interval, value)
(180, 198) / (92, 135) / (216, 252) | 0.22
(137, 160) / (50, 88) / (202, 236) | -0.04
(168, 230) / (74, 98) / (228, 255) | 0.17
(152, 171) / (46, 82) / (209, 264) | 0.11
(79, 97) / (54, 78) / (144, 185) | 0.03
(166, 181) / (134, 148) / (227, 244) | 0.26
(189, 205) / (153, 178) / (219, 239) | 0.10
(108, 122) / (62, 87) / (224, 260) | -0.04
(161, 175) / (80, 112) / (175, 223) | 0.06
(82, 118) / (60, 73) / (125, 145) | 0.04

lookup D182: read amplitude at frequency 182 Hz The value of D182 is 0.8979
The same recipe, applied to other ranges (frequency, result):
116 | 1.088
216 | 1.095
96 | 0.9202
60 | 0.9484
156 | 1.09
